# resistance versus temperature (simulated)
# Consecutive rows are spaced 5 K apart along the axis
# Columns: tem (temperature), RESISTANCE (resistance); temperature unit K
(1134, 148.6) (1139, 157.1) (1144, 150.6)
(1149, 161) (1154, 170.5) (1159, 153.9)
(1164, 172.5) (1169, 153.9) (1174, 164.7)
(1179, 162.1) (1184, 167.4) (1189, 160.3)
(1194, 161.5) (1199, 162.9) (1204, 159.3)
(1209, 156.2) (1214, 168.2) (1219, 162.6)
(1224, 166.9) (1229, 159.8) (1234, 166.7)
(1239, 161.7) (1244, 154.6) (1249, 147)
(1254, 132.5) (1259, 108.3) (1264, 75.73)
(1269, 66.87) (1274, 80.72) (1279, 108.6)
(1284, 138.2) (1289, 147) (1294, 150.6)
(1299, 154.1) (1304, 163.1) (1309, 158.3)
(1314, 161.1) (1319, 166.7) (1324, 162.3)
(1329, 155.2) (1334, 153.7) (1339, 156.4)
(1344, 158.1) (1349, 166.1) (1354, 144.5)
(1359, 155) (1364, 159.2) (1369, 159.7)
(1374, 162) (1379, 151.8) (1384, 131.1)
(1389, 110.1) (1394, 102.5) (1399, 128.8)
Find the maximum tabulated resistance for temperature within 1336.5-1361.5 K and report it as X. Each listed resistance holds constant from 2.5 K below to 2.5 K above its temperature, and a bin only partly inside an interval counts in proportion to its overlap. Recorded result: 166.1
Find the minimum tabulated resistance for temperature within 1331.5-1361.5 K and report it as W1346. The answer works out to 144.5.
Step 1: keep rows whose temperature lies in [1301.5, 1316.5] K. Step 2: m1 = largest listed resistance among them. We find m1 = 163.1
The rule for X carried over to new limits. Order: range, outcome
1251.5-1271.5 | 132.5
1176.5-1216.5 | 168.2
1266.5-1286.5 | 138.2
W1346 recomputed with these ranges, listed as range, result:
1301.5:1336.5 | 153.7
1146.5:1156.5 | 161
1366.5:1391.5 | 110.1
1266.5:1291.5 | 66.87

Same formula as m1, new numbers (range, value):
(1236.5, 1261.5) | 161.7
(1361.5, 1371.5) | 159.7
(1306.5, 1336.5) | 166.7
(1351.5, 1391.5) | 162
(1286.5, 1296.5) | 150.6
